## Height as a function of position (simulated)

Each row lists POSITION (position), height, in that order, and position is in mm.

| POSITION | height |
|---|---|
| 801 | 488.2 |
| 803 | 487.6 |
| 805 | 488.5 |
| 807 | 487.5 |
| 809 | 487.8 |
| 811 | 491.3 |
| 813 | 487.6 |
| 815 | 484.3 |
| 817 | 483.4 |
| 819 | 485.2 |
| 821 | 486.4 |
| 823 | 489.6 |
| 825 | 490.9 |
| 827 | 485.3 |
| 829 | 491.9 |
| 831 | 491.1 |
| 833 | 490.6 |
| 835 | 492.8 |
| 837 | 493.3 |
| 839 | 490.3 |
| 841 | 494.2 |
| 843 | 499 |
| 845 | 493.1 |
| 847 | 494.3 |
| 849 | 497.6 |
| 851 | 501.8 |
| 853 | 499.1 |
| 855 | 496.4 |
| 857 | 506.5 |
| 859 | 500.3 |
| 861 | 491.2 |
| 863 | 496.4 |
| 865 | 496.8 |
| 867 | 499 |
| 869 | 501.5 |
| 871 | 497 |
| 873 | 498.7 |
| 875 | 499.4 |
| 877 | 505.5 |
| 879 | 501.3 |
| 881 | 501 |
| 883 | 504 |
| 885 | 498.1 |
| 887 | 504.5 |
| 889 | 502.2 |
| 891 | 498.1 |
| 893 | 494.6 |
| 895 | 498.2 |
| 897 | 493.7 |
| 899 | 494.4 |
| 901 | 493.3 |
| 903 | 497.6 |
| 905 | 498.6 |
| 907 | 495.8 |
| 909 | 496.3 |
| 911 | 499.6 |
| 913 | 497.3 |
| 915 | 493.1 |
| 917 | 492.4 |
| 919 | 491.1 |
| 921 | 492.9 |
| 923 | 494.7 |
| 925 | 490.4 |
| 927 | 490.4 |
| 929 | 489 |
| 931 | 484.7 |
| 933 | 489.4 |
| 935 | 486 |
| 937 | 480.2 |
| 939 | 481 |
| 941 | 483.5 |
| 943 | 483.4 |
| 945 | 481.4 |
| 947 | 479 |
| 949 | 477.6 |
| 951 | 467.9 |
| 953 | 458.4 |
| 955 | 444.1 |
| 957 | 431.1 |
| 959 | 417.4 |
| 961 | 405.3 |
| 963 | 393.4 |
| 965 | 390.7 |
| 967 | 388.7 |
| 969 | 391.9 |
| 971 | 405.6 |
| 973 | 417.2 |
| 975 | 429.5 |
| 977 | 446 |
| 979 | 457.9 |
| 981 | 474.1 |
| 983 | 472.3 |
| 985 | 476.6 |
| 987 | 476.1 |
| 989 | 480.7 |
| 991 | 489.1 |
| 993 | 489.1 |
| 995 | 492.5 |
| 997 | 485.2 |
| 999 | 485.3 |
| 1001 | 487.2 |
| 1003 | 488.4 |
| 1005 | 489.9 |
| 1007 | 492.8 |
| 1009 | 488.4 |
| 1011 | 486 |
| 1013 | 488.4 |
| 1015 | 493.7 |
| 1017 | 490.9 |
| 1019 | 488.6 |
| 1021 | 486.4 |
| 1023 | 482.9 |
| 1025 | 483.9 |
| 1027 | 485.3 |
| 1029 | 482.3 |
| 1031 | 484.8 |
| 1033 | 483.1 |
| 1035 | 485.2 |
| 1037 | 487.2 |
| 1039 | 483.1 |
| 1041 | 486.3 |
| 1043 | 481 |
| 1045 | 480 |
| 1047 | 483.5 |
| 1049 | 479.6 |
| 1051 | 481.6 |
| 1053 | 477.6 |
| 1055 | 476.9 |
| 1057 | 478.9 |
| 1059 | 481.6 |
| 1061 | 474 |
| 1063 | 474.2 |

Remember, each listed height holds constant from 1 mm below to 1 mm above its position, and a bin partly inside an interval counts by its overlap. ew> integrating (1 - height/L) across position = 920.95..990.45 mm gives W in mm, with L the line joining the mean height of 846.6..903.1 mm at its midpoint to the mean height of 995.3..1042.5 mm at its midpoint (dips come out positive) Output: 4.9 mm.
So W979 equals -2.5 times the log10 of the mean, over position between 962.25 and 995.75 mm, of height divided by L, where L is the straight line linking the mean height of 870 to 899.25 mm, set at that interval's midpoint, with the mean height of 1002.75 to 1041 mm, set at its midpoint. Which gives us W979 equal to 0.11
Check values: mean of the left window 500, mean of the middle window 445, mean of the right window 487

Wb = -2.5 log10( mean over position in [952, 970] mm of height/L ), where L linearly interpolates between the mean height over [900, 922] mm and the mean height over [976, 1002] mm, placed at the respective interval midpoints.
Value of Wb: 0.17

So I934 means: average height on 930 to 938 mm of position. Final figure 485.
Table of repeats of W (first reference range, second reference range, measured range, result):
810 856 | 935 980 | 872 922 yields -3.36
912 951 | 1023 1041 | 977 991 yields 0.38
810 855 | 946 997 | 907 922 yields -0.95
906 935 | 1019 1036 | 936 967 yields 2.57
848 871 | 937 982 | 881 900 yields -0.70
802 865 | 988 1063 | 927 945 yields 0.13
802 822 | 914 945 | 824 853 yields -0.38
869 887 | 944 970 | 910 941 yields -2.02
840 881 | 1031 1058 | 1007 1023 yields -0.14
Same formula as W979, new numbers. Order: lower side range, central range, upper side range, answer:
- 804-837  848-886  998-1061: -0.026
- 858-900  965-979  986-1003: 0.177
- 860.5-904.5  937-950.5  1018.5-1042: 0.028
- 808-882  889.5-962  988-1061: 0.019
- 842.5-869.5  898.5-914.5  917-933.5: -0.009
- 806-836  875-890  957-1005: -0.064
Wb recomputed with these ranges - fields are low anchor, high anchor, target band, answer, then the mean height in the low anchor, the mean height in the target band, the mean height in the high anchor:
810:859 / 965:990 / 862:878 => -0.043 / 492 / 499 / 441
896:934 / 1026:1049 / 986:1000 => 0.004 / 493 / 485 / 484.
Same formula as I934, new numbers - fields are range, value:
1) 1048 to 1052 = 481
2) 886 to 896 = 500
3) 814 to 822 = 485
